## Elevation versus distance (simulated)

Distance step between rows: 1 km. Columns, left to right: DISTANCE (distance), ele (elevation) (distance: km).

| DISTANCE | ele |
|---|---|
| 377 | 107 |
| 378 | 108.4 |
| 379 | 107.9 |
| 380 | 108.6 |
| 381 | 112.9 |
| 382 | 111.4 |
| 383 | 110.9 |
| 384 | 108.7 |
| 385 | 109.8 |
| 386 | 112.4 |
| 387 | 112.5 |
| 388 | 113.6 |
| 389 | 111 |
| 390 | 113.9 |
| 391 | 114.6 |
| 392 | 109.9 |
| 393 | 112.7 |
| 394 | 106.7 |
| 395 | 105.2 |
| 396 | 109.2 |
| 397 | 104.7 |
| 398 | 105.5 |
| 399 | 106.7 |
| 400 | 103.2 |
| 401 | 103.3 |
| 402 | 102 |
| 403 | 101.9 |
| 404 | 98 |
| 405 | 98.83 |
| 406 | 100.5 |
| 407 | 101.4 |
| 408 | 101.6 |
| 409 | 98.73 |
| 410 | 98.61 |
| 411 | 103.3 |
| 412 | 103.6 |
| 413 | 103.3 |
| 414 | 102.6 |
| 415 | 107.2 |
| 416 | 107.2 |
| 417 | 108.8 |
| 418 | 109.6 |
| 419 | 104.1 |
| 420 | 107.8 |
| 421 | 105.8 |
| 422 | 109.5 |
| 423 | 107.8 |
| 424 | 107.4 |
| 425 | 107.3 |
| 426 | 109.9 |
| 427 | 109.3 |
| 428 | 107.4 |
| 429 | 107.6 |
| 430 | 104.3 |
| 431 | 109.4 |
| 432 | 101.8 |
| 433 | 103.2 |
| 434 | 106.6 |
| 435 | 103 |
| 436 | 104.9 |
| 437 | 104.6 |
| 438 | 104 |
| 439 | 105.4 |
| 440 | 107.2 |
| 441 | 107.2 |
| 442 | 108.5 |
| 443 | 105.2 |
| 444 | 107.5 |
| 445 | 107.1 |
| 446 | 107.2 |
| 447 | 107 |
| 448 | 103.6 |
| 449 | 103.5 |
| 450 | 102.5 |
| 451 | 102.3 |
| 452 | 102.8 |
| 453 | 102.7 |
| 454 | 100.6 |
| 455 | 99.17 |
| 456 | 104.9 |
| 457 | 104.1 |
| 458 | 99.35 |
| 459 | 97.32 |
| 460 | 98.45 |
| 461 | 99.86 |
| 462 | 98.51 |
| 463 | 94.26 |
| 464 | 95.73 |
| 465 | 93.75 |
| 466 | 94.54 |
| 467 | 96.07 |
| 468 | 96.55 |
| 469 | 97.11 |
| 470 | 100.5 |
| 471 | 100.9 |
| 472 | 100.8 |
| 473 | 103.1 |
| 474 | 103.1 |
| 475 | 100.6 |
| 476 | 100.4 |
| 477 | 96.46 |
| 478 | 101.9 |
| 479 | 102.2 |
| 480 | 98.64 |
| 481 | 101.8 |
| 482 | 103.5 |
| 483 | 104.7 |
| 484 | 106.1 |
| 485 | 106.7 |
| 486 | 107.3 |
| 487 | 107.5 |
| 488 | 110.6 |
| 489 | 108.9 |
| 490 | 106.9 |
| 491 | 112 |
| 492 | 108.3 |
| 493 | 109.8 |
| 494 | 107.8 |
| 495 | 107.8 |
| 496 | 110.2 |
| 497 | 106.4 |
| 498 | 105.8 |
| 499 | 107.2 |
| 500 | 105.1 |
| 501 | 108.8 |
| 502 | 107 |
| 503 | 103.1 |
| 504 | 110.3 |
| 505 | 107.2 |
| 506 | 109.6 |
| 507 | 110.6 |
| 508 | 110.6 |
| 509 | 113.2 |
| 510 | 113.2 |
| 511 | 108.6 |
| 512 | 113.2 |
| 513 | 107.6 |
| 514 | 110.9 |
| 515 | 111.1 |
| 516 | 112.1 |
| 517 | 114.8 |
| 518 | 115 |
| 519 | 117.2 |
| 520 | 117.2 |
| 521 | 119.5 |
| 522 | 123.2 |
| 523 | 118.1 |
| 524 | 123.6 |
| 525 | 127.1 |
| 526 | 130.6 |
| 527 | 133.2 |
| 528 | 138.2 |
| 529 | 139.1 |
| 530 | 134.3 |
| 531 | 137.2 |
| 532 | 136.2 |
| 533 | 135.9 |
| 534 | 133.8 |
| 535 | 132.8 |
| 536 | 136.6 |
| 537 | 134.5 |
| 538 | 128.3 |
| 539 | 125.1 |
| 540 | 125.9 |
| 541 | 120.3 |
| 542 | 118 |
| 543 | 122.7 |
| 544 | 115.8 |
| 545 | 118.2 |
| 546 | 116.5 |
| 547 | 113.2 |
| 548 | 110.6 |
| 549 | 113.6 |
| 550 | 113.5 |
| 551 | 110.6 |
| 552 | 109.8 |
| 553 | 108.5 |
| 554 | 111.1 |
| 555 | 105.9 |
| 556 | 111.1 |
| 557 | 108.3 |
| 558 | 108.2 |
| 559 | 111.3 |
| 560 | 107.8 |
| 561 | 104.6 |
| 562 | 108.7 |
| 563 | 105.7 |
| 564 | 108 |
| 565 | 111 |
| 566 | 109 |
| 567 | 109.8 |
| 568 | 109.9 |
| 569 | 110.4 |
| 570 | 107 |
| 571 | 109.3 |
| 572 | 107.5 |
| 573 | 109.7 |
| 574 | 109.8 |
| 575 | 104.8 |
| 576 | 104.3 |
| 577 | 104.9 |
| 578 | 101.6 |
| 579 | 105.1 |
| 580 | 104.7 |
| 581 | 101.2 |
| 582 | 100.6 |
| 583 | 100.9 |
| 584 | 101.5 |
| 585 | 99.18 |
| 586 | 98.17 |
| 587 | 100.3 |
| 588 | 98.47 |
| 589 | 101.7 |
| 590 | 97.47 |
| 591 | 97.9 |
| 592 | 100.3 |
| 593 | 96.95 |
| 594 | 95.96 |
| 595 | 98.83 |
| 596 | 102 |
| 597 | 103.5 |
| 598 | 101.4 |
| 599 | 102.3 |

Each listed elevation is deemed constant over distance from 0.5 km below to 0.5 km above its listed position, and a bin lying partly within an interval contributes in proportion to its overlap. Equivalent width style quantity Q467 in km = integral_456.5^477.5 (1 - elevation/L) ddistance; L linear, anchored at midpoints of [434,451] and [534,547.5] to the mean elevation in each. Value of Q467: 2.2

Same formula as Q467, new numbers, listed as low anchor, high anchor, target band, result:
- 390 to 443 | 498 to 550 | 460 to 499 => 3.72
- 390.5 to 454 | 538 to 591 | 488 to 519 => -0.67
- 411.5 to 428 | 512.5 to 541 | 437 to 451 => 0.69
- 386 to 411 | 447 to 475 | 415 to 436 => -0.74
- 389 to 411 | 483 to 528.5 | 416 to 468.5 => 1.95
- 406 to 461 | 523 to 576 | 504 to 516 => 0.29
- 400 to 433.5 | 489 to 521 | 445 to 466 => 1.20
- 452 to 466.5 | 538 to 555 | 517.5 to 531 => -1.77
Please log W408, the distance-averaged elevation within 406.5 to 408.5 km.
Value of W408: 102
